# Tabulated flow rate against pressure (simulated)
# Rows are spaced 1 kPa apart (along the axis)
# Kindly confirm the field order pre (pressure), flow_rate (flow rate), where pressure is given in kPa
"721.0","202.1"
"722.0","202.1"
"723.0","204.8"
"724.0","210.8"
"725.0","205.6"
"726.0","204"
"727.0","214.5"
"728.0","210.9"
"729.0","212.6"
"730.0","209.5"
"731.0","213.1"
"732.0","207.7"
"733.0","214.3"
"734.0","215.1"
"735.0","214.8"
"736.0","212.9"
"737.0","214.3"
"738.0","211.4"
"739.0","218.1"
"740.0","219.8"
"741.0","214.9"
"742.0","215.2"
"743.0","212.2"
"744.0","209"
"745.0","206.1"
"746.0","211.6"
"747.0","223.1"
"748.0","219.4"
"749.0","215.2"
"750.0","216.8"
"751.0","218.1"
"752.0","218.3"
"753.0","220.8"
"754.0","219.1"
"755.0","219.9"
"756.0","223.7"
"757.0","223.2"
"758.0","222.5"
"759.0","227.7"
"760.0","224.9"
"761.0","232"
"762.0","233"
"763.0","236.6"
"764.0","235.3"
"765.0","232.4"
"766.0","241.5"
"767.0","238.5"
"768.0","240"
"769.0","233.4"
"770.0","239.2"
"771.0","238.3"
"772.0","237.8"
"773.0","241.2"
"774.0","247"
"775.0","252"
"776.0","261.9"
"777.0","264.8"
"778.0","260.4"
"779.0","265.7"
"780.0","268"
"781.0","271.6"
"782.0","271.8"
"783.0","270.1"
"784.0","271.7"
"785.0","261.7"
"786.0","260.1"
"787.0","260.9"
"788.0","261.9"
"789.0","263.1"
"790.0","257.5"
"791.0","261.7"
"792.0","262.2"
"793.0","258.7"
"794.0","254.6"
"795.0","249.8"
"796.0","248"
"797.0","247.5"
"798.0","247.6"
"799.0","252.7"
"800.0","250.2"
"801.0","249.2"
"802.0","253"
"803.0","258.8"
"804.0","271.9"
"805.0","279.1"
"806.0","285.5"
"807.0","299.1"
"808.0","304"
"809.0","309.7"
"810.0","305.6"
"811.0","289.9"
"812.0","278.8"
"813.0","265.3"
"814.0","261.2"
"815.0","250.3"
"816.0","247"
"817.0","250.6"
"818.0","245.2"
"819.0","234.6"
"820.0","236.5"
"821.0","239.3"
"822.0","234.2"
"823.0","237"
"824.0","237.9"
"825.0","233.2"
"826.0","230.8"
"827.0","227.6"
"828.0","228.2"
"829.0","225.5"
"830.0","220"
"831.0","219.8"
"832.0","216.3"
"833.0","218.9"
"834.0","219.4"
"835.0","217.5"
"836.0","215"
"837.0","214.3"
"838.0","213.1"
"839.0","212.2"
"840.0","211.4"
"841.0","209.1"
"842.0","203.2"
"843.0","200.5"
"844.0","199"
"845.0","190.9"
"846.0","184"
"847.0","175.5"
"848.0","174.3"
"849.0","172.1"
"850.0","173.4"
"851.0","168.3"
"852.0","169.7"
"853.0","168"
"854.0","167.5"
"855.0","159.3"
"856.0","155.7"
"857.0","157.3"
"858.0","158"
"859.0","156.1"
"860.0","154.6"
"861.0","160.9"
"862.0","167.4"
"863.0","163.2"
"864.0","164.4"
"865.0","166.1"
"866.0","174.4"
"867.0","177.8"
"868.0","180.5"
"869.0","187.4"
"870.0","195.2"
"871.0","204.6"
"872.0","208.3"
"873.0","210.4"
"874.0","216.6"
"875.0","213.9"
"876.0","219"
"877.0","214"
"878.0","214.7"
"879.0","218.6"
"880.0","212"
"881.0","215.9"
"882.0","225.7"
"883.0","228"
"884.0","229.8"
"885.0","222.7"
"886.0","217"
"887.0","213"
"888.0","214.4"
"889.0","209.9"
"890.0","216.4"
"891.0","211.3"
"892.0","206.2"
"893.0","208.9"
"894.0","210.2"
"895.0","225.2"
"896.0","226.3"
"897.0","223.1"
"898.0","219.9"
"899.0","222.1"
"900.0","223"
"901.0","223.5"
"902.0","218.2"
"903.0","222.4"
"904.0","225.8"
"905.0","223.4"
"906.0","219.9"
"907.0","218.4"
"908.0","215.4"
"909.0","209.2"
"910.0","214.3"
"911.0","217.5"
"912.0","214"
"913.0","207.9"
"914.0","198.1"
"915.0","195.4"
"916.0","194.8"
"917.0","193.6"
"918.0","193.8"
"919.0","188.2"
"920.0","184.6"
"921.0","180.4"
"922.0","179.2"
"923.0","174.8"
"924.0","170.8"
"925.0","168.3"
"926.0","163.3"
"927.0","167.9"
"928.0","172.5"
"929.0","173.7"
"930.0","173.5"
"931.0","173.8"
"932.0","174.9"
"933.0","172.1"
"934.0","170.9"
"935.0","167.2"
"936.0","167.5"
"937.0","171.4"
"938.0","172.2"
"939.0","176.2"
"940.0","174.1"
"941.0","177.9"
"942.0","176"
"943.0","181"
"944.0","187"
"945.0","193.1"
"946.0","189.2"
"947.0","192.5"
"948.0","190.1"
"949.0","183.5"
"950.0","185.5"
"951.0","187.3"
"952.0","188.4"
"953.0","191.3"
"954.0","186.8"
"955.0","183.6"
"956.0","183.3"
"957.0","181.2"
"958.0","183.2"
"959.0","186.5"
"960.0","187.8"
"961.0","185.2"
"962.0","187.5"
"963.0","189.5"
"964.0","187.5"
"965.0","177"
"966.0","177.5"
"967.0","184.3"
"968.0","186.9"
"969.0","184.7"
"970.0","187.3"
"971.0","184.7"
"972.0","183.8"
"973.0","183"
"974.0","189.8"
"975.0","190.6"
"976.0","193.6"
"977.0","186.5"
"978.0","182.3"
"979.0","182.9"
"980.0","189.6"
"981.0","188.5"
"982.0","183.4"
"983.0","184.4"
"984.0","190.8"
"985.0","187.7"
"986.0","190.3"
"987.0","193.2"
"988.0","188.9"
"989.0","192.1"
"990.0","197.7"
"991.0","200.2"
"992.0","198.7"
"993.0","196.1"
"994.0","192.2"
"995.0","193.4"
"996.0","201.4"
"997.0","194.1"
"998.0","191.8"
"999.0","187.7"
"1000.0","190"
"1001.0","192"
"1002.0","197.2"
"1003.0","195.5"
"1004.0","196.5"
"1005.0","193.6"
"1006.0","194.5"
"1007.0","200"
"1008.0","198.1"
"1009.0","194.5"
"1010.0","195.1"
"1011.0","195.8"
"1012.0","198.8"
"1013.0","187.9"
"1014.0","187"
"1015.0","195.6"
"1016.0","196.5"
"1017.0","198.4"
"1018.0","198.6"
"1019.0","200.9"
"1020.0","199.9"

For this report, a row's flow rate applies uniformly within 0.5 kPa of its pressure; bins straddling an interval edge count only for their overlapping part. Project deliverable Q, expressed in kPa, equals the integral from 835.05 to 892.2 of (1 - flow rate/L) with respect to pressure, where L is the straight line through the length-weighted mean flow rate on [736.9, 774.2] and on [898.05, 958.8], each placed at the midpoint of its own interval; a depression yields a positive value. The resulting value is 2.61 kPa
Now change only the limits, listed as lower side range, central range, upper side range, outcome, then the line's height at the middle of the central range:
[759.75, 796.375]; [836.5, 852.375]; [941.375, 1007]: 2.6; 230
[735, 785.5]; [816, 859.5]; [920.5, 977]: 1.6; 212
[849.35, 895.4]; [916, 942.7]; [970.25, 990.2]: 2.1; 191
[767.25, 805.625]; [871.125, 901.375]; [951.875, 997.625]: 0.4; 220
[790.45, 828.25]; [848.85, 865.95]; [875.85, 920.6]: 5.1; 234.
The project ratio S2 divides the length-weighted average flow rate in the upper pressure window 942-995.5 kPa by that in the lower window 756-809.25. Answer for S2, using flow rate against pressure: 0.74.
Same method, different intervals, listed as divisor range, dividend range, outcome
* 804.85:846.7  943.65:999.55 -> 0.79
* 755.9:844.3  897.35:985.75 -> 0.77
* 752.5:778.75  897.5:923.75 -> 0.87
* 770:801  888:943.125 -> 0.76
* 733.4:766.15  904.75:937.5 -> 0.85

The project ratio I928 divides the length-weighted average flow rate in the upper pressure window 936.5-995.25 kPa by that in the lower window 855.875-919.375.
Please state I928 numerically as 0.92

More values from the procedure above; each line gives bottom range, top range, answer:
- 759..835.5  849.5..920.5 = 0.80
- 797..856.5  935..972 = 0.80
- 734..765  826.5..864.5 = 0.86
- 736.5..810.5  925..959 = 0.73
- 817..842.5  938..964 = 0.82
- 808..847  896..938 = 0.84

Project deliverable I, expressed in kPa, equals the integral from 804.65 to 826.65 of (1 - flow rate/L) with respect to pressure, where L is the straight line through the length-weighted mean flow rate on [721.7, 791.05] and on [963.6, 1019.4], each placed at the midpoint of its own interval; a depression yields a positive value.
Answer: -4.0 kPa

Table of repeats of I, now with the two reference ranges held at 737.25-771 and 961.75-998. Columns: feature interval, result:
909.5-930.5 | 1.2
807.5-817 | -2.8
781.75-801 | -3.6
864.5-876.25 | 0.6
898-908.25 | -1.0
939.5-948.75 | 0.5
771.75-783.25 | -2.1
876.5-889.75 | -0.9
